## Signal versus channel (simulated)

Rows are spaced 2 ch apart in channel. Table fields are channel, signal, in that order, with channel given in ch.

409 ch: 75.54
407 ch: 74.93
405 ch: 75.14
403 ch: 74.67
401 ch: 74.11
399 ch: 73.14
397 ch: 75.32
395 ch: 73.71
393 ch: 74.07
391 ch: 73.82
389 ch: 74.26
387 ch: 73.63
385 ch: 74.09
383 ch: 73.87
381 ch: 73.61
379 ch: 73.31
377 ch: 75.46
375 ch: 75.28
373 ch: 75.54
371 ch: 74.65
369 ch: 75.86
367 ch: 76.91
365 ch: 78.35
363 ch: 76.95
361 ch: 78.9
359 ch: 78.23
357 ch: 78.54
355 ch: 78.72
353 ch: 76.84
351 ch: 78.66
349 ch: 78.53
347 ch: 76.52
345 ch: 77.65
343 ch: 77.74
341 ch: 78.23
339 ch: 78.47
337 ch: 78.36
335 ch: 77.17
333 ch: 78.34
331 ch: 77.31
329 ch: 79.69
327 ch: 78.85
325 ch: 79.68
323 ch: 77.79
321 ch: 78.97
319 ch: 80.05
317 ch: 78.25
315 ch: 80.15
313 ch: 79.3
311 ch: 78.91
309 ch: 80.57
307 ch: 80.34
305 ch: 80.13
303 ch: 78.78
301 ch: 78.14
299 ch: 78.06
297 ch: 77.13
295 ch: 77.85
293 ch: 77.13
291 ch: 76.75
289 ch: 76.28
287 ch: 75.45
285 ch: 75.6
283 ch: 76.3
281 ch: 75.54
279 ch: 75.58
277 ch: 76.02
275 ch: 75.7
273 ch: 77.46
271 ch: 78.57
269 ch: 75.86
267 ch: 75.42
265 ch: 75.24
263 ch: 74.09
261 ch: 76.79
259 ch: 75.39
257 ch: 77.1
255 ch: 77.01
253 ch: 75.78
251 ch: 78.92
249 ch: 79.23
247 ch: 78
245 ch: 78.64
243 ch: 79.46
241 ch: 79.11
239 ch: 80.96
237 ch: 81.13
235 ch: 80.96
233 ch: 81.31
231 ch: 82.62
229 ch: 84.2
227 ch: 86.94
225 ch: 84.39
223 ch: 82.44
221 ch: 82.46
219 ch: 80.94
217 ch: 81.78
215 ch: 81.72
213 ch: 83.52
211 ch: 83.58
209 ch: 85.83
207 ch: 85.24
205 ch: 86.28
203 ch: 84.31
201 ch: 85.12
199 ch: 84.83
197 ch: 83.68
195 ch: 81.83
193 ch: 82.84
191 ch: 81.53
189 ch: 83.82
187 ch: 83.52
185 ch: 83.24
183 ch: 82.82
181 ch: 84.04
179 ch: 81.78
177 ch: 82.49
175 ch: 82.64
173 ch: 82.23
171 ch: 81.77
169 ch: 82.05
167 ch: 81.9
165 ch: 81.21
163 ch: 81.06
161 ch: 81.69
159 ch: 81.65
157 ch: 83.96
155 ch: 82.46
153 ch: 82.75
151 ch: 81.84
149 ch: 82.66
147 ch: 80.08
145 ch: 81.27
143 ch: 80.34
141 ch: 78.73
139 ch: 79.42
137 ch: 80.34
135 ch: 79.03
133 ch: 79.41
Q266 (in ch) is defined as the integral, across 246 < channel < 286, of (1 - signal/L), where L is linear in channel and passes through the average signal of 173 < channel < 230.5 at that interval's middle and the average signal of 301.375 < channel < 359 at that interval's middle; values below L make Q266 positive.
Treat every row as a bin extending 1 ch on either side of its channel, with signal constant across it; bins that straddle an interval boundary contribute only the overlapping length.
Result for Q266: 2.26 ch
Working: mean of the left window 83.5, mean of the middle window 76.5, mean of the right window 78.6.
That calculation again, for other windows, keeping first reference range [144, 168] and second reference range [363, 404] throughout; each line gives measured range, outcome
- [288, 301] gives 0.0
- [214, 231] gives -0.7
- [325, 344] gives -0.5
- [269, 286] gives 0.4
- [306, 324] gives -0.6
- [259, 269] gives 0.4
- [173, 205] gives -1.0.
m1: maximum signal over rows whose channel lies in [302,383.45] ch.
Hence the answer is 80.57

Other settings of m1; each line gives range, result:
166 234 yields 86.94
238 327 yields 80.96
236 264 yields 81.13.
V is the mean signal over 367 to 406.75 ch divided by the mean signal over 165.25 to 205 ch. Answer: 0.90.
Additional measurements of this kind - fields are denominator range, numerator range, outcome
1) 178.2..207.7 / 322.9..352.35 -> 0.93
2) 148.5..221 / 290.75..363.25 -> 0.95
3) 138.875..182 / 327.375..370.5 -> 0.95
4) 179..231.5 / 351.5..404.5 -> 0.90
